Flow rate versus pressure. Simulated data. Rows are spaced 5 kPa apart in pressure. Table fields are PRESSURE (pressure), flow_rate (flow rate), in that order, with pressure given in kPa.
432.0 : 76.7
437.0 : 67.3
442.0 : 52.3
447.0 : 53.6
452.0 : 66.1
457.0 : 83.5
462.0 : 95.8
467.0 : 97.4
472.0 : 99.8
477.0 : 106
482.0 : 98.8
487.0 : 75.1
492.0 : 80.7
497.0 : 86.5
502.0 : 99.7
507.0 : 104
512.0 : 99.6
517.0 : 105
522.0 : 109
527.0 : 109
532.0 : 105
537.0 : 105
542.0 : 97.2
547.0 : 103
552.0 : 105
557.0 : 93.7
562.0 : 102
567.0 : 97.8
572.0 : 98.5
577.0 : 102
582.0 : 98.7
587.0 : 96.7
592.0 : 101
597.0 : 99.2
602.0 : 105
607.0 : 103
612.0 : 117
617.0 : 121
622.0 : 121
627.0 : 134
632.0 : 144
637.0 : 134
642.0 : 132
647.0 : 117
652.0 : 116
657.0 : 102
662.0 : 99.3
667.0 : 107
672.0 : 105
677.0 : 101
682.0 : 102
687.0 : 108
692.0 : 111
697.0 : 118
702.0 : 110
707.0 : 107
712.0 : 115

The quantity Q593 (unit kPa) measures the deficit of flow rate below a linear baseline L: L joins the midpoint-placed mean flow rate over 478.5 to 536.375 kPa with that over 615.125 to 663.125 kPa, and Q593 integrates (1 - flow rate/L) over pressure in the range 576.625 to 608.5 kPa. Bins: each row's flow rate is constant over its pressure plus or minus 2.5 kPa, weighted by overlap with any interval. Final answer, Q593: 3.7 kPa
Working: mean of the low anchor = 97.9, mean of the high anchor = 123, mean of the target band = 101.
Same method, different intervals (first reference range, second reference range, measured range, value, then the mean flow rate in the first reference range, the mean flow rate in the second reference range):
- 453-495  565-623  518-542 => -2.1 kPa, 91.1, 105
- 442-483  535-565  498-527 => -2.7 kPa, 85.1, 101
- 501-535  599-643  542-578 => 3.9 kPa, 105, 123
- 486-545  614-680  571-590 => 1.6 kPa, 98.6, 118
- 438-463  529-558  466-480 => -4.5 kPa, 68.5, 102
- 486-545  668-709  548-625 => -1.4 kPa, 98.6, 108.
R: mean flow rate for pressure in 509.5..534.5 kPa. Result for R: 106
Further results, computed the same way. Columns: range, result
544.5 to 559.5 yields 101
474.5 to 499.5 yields 89.4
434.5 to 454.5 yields 59.8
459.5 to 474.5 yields 97.7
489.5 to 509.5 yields 92.7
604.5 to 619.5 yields 114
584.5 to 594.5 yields 98.8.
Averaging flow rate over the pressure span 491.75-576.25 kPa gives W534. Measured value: 101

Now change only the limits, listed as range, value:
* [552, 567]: 99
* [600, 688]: 115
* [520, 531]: 108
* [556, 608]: 99.9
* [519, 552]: 105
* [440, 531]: 90.6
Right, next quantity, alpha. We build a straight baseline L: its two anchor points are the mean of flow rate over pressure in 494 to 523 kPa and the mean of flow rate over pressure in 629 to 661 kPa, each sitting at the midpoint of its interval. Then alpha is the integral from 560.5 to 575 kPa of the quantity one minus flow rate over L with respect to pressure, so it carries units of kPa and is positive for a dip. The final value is 1.4 kPa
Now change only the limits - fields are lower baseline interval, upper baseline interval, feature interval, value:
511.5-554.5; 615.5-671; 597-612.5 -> 1.2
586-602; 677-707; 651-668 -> 0.1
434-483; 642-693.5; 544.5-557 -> -1.2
